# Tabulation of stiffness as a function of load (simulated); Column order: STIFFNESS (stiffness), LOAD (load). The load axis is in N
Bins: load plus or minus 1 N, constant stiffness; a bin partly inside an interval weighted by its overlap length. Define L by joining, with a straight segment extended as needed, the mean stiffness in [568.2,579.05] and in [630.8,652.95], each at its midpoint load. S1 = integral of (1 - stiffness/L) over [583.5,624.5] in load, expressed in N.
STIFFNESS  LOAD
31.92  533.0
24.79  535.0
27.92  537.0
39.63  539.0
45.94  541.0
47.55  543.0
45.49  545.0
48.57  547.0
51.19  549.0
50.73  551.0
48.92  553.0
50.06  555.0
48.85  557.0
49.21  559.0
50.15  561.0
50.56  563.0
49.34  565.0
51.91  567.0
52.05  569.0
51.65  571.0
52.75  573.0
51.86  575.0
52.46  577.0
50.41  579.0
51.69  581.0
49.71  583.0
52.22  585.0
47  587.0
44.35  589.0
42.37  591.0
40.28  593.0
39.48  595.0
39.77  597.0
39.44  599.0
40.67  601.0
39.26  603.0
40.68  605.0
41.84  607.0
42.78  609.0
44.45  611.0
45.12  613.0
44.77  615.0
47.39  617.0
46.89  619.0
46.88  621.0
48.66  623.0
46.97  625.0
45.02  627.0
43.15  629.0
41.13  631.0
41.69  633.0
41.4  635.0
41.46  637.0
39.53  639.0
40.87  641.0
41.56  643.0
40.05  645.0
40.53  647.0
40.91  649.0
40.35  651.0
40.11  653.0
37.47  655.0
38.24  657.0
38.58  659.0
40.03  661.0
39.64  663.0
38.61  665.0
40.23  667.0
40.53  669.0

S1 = 2.7 N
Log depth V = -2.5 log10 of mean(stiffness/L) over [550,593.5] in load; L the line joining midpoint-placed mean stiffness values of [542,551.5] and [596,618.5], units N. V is -0.08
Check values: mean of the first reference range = 48.6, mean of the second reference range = 42.5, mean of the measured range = 49.6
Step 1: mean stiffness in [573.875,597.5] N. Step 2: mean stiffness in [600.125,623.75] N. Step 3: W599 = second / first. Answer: 0.94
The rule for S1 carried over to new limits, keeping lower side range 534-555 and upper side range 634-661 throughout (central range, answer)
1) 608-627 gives -2.3 N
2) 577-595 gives -2.2 N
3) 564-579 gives -3.2 N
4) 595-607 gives 0.4 N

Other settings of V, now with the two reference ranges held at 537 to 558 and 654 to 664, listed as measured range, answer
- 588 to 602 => 0.06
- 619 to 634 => -0.10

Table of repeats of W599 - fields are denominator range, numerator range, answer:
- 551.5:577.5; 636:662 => 0.79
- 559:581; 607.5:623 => 0.89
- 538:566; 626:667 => 0.84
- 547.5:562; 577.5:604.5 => 0.89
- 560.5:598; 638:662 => 0.82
